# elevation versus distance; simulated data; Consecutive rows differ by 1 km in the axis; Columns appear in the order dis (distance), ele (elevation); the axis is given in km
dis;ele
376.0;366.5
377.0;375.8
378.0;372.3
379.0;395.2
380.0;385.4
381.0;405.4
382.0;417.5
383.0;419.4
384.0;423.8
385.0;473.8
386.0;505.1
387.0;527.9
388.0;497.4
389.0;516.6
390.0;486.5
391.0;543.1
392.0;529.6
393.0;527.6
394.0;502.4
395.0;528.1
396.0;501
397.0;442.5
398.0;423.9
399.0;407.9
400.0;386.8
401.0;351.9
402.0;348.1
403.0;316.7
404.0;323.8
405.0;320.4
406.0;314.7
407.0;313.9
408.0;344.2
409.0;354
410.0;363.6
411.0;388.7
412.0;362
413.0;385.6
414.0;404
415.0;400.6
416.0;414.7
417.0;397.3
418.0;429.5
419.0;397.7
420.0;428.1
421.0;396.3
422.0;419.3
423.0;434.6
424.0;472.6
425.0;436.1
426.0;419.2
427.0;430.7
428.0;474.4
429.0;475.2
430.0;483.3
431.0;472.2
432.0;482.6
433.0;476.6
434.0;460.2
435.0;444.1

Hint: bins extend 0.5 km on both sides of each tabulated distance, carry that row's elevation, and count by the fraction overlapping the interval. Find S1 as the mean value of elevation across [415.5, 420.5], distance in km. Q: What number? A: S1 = 413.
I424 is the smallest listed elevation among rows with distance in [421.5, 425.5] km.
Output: 419.3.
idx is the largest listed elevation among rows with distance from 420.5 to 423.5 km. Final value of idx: 434.6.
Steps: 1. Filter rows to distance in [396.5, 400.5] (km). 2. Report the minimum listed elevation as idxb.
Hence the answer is 386.8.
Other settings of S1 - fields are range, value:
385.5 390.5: 507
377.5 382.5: 395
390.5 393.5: 533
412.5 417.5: 400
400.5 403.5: 339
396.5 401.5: 403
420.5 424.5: 431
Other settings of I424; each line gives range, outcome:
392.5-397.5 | 442.5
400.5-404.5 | 316.7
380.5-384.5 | 405.4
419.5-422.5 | 396.3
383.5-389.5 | 423.8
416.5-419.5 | 397.3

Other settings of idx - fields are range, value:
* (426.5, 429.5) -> 475.2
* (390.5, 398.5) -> 543.1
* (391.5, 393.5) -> 529.6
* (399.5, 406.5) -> 386.8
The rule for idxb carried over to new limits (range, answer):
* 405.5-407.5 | 313.9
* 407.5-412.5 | 344.2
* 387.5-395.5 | 486.5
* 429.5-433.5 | 472.2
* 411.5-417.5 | 362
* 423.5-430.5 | 419.2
